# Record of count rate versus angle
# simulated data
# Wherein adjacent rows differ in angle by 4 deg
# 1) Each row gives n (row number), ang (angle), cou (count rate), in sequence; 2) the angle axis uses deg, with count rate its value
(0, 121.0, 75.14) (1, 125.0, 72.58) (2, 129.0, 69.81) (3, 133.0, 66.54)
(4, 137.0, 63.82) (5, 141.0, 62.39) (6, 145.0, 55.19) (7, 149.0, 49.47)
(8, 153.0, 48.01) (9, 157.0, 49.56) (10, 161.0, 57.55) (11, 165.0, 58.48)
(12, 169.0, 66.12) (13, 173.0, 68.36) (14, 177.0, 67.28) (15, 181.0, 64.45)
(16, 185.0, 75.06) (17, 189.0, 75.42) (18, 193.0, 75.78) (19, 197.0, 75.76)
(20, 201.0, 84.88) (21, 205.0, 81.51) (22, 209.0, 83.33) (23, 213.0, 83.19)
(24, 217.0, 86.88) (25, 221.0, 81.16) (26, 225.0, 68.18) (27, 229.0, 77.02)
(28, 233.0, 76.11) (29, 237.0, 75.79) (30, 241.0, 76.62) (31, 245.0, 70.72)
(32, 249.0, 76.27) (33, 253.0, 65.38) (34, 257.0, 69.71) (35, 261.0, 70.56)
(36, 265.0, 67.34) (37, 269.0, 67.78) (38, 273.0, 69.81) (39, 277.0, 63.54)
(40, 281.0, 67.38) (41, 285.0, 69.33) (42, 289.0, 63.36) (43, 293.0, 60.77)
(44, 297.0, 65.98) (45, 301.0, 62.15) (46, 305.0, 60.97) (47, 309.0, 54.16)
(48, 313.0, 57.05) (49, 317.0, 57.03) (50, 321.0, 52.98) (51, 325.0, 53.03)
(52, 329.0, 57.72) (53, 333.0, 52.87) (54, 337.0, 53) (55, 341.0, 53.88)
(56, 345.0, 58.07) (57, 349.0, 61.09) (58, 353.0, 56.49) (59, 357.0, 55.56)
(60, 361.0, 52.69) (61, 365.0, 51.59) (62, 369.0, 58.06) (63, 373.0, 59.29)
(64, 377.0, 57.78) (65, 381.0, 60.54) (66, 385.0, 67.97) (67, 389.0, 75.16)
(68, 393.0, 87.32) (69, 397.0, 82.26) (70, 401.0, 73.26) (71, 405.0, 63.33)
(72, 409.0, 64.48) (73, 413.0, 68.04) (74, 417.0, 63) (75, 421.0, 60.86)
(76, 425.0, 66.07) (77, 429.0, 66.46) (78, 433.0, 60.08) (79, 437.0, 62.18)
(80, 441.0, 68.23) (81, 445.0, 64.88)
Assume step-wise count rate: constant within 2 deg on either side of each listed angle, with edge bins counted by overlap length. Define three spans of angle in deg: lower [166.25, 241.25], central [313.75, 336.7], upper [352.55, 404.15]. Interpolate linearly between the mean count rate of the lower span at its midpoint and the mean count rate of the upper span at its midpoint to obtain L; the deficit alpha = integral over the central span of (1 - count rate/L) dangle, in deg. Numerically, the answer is 4.49 deg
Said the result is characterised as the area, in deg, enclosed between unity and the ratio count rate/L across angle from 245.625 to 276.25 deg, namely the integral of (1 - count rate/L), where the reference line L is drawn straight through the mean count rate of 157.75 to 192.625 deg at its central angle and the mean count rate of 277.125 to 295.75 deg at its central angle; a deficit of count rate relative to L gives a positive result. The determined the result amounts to -1.9 deg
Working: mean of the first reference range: 66.4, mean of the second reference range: 65.1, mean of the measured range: 69.4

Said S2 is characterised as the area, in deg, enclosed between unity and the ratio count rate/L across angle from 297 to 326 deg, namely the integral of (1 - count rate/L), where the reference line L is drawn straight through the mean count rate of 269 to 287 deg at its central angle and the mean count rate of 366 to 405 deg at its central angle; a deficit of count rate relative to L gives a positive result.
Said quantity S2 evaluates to 4.39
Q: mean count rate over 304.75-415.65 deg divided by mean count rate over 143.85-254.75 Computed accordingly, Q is 0.9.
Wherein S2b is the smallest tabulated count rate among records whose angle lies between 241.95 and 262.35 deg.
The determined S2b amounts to 65.38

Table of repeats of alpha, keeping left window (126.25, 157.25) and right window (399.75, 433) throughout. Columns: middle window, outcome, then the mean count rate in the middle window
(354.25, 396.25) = 0.79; 63.1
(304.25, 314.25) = 0.92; 57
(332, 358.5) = 3.17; 56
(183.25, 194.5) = -2.89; 75.4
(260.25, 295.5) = -2.55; 66.5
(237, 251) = -3.08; 74.7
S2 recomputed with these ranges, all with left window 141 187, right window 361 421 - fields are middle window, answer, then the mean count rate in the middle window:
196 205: -3.0 deg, 81.1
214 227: -3.7 deg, 79.1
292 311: 0.8 deg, 60.8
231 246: -3.2 deg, 75.1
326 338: 1.8 deg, 54.5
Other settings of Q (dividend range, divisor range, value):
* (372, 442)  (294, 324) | 1.15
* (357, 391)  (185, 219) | 0.75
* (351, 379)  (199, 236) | 0.70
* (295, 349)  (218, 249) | 0.75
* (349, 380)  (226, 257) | 0.77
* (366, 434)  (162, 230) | 0.89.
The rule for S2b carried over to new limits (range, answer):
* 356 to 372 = 51.59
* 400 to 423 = 60.86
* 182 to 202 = 75.06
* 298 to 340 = 52.87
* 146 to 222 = 48.01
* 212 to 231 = 68.18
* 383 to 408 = 63.33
